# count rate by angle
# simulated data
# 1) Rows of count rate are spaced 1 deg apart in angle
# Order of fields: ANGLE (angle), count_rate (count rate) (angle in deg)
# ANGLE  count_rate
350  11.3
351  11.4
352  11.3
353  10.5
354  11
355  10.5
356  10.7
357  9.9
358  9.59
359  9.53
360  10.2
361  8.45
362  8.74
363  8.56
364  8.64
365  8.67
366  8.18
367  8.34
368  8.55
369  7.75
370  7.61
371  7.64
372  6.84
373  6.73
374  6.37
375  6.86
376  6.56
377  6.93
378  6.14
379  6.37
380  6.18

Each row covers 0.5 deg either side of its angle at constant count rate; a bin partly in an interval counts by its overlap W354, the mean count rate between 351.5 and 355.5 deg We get 10.8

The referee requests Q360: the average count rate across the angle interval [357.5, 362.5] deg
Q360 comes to 9.3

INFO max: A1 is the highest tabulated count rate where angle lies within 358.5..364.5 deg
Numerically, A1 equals 10.2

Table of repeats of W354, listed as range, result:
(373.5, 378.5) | 6.57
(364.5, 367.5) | 8.4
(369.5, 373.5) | 7.21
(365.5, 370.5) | 8.09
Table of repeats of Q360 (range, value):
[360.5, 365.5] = 8.61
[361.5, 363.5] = 8.65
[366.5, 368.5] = 8.45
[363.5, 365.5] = 8.66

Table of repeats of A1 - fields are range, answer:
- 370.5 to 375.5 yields 7.64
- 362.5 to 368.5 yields 8.67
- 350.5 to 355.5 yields 11.4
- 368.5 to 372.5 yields 7.75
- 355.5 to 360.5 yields 10.7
